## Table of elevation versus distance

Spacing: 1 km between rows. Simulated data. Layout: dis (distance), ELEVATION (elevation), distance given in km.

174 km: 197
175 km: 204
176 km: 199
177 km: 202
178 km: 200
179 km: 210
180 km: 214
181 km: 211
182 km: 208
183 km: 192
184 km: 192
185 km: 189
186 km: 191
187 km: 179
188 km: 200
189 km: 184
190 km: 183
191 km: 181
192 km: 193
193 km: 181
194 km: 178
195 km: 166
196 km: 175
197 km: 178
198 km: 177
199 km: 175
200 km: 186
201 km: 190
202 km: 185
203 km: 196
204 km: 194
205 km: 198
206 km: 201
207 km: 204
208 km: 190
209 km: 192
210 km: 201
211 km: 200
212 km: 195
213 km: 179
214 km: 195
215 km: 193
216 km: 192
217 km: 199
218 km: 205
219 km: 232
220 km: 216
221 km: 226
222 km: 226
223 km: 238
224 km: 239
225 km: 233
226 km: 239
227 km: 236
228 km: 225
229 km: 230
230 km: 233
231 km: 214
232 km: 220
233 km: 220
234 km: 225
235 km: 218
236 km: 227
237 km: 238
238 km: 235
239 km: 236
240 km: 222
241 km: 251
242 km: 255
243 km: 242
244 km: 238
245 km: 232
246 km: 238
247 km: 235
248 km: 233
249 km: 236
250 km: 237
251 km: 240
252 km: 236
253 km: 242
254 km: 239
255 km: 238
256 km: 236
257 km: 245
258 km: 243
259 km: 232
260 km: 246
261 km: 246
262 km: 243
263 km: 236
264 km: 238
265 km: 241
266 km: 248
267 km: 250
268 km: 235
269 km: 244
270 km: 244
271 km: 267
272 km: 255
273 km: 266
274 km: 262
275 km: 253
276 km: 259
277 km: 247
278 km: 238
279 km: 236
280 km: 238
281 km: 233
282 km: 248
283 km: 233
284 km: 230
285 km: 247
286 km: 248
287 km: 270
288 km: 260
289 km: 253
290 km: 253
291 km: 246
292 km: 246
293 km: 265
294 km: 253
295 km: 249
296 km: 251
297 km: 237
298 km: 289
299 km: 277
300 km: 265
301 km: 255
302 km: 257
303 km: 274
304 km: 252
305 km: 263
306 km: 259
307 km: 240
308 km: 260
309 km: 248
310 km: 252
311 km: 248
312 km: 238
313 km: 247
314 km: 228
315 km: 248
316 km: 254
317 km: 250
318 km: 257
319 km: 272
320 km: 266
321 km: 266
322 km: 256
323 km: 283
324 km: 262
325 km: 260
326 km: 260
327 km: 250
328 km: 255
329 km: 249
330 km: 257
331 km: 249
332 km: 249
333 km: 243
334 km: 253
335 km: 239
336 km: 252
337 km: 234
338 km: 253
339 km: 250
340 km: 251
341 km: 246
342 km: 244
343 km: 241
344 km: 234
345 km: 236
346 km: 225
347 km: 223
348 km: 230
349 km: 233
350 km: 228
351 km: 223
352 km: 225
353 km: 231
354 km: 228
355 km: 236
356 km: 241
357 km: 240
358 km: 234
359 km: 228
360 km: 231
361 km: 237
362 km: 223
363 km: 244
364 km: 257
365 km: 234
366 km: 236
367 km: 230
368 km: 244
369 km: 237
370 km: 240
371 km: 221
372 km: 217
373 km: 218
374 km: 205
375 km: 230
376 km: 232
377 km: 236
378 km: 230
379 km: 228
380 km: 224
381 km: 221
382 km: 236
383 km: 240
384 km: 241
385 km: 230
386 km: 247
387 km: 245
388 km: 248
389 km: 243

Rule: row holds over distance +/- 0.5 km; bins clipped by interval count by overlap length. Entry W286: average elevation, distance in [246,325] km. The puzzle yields 250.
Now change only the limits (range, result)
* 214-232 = 221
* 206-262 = 226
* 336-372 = 236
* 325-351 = 243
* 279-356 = 249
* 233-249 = 235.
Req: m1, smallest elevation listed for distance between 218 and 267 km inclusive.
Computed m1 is 205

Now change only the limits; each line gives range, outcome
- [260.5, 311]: 230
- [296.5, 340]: 228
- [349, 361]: 223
